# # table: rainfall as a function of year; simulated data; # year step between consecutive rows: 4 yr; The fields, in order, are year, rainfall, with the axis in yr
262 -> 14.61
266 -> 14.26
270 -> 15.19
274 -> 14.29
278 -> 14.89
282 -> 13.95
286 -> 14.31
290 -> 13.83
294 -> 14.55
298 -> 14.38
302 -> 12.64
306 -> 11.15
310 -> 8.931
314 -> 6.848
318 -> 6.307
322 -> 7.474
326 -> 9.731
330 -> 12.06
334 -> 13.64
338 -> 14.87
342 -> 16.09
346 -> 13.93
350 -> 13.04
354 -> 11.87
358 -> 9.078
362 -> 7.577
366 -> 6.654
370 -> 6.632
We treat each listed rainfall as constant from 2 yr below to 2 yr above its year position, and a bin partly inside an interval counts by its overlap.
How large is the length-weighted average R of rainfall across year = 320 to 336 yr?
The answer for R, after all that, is 10.7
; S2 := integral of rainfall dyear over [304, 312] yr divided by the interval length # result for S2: 10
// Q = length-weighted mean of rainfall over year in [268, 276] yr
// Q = 14.7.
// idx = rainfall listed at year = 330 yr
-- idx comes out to 12.06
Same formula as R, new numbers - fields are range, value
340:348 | 15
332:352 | 14.3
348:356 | 12.5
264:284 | 14.5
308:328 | 7.86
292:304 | 13.9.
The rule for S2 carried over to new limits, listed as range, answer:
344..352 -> 13.5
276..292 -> 14.2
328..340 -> 13.5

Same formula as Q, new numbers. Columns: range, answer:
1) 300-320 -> 9.18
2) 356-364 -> 8.33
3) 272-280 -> 14.6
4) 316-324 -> 6.89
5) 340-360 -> 12.8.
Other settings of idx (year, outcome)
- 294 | 14.55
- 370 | 6.632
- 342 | 16.09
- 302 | 12.64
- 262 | 14.61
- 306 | 11.15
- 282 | 13.95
